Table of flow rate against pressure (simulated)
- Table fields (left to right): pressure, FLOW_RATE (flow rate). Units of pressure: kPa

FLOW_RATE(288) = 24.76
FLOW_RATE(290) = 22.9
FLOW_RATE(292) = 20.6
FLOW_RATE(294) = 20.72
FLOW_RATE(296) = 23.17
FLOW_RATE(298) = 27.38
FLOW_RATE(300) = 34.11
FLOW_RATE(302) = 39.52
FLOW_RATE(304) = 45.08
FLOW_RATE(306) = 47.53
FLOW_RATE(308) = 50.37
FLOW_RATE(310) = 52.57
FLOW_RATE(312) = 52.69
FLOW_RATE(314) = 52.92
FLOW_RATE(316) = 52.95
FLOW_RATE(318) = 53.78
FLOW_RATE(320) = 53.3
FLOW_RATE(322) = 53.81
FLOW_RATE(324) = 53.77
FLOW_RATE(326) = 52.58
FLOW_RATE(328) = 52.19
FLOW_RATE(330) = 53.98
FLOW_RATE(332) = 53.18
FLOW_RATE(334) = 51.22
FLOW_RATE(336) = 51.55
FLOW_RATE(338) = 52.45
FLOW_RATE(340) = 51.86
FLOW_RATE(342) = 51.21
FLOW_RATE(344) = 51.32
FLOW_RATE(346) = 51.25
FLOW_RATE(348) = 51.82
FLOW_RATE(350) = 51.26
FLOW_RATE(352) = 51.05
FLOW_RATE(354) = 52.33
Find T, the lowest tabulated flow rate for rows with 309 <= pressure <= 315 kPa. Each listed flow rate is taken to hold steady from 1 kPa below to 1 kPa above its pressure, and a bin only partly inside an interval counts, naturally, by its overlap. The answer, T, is 52.57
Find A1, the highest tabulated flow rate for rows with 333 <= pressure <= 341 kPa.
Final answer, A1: 52.45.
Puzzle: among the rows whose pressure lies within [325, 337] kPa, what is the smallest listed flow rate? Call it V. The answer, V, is 51.22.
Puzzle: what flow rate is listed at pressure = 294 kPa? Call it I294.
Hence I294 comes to 20.72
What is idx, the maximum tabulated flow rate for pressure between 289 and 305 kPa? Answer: 45.08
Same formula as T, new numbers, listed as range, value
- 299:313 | 34.11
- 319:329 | 52.19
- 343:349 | 51.25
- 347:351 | 51.26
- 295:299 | 23.17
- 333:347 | 51.21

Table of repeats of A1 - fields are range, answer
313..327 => 53.81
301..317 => 52.95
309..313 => 52.69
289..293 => 22.9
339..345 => 51.86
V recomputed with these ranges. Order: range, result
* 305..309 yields 47.53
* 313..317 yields 52.92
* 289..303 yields 20.6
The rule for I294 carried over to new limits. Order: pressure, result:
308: 50.37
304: 45.08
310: 52.57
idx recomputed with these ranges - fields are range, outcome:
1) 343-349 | 51.82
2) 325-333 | 53.98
